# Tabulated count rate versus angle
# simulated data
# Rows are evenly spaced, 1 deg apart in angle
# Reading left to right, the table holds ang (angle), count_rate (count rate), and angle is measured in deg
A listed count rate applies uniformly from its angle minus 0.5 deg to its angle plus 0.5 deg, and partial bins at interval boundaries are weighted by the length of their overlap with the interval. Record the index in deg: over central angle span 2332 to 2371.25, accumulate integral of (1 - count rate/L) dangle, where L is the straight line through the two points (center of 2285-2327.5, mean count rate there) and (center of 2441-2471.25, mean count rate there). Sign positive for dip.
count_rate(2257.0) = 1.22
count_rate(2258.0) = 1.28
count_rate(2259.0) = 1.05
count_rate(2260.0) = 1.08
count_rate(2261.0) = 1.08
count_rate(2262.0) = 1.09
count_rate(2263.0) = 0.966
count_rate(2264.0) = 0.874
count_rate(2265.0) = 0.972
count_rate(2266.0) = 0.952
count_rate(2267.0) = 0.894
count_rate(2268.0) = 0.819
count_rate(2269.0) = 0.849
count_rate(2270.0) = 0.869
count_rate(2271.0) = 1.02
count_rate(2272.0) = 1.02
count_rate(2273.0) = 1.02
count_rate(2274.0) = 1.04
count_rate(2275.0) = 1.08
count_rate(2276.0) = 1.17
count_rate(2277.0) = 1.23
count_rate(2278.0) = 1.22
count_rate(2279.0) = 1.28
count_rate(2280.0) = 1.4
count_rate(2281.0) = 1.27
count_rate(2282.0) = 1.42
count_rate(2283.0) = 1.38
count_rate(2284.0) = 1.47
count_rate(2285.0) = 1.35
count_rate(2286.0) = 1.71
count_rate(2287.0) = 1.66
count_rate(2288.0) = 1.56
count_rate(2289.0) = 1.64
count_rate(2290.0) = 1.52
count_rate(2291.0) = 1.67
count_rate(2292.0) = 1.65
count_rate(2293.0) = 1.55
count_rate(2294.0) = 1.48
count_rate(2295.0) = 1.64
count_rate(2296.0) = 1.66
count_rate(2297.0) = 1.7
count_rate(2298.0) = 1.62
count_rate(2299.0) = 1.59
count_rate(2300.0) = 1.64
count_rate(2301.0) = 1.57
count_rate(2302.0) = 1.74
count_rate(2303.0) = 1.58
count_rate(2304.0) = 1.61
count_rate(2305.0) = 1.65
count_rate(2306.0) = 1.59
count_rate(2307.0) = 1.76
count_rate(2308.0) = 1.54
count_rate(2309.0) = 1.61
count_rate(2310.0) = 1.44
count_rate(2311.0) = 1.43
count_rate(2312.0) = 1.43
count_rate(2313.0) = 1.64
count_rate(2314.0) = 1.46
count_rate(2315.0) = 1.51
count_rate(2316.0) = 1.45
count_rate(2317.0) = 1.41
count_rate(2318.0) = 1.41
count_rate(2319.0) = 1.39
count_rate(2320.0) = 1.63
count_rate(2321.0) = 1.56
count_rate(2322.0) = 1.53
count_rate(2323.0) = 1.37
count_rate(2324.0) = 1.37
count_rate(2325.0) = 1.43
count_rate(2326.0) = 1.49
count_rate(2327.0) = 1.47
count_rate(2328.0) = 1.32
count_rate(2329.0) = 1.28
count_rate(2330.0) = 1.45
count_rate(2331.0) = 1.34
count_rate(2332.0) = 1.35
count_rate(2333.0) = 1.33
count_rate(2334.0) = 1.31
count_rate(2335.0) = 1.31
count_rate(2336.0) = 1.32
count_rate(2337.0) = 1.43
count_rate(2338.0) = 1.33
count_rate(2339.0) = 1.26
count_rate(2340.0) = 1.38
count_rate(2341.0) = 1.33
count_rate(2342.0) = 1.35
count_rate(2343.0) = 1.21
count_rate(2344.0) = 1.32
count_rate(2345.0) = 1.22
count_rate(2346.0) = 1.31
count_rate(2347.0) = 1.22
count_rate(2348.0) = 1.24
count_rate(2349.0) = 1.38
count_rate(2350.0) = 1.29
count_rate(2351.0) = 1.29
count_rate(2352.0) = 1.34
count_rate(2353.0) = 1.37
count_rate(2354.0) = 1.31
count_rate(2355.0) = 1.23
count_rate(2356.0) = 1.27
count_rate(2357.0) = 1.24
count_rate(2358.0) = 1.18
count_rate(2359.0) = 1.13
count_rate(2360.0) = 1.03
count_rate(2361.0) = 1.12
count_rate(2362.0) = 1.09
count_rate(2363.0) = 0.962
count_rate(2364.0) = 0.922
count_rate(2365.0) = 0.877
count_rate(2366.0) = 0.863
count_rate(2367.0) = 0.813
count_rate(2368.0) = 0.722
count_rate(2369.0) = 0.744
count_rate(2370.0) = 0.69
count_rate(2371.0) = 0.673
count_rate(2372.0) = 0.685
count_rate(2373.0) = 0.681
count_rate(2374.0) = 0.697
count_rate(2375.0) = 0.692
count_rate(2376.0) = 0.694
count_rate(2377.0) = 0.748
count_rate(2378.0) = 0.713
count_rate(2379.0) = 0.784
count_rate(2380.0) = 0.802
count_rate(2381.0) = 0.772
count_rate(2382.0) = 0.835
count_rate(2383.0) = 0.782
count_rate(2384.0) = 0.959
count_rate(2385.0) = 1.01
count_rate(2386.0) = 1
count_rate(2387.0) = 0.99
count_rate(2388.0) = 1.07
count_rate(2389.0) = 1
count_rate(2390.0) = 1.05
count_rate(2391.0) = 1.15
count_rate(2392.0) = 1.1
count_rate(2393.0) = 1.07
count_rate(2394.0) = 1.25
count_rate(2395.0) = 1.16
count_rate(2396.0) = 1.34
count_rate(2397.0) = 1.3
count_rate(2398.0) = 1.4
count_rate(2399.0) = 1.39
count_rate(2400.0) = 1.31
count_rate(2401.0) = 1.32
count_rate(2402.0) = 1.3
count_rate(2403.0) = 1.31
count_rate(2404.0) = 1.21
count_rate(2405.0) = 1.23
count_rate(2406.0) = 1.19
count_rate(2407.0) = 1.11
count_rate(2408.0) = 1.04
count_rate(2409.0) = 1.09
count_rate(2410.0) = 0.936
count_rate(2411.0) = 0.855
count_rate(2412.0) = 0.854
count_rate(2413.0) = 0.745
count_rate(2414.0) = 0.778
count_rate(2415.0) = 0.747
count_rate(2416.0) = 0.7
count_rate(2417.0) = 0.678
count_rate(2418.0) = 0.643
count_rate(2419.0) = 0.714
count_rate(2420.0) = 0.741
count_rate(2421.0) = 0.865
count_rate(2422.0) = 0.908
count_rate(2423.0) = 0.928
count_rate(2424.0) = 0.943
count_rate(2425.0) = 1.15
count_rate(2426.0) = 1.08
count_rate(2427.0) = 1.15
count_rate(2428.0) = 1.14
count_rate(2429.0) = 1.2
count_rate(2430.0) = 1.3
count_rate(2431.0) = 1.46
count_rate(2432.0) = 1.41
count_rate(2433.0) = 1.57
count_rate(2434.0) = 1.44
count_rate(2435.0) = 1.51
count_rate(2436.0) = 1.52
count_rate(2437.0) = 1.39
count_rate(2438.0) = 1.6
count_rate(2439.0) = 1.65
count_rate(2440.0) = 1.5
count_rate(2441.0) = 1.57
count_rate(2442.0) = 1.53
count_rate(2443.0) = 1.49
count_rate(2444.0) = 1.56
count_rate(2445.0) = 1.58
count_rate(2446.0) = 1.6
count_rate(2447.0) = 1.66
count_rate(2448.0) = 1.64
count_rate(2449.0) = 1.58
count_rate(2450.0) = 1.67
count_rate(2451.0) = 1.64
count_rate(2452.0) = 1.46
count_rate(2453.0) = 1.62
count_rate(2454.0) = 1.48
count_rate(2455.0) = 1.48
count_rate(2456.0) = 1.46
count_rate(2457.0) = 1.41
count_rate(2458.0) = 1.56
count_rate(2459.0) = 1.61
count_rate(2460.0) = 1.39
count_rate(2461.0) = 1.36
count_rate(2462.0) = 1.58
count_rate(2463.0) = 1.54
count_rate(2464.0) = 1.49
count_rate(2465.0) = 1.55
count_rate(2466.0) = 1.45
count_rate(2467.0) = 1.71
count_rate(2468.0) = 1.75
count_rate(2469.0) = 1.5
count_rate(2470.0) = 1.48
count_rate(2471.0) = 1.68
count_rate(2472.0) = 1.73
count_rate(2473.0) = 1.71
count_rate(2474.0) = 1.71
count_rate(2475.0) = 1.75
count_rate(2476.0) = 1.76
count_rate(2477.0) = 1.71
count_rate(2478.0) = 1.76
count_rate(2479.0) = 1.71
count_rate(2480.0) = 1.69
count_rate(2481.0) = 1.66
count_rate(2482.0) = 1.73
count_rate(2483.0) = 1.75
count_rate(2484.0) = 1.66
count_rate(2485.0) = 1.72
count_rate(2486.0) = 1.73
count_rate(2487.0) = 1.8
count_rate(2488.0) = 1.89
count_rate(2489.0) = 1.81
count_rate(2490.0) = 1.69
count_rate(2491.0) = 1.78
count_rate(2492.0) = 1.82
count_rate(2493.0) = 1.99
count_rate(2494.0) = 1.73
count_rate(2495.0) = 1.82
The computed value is 9.7 deg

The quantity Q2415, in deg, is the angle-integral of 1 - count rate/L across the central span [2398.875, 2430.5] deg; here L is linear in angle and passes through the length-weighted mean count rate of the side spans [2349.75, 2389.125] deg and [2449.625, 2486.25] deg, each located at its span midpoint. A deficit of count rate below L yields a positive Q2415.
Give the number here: 5.9 deg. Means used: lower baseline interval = 0.949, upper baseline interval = 1.61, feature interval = 1.01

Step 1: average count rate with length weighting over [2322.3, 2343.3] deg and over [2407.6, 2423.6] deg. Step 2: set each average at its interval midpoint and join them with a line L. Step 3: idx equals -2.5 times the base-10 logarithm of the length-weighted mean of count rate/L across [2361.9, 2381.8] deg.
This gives 0.39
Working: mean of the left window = 1.36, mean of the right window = 0.826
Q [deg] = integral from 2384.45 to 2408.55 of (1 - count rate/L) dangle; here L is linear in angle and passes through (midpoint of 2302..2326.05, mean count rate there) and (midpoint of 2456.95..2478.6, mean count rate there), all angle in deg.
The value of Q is 5.9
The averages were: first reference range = 1.52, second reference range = 1.6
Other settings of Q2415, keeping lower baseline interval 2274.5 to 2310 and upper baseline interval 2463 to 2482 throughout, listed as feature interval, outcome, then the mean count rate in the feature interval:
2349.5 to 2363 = 3.1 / 1.21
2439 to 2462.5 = 1.4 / 1.54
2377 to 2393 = 6.6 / 0.933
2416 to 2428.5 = 5.5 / 0.903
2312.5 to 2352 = 4.4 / 1.38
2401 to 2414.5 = 4.6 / 1.06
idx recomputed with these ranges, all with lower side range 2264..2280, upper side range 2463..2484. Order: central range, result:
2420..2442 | 0.19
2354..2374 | 0.36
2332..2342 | -0.08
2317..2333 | -0.19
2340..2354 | -0.03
